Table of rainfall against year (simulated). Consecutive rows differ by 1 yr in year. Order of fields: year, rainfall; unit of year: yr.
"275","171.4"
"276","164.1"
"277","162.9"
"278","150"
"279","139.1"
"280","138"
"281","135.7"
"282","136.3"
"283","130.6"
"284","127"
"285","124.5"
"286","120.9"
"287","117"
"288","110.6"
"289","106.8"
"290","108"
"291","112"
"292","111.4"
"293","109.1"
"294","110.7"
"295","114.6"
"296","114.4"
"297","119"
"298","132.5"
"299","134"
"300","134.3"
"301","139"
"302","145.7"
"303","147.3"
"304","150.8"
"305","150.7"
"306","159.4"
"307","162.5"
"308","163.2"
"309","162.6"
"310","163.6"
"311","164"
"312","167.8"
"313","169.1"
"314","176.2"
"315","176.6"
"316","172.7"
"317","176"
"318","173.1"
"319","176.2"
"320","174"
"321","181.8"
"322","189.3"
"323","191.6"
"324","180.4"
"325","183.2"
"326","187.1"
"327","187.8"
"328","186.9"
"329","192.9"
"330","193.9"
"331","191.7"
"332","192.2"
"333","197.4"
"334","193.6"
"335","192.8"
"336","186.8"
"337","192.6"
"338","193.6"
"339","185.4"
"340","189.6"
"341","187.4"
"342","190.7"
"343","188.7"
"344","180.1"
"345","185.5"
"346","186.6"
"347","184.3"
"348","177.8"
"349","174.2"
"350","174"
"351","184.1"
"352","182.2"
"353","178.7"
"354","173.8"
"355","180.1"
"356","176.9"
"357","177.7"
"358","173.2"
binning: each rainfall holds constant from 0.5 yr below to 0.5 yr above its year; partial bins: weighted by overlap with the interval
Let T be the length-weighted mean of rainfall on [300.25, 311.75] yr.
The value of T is 155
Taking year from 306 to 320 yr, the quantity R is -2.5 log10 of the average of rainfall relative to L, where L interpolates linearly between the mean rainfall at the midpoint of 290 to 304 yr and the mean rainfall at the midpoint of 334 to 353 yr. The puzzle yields -0.16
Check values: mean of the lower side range 125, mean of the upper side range 185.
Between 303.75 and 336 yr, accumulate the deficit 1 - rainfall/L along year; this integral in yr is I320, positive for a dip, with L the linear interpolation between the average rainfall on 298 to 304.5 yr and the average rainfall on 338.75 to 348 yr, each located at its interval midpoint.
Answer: -3.4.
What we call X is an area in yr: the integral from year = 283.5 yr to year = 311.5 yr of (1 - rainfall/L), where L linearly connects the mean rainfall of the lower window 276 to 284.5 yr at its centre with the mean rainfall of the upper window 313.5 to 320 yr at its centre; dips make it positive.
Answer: 4.5 yr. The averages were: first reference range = 141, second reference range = 175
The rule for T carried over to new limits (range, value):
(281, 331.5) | 152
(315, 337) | 186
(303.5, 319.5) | 167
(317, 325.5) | 181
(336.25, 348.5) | 187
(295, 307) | 139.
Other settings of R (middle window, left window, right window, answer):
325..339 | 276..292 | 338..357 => -0.13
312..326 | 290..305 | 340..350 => -0.17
